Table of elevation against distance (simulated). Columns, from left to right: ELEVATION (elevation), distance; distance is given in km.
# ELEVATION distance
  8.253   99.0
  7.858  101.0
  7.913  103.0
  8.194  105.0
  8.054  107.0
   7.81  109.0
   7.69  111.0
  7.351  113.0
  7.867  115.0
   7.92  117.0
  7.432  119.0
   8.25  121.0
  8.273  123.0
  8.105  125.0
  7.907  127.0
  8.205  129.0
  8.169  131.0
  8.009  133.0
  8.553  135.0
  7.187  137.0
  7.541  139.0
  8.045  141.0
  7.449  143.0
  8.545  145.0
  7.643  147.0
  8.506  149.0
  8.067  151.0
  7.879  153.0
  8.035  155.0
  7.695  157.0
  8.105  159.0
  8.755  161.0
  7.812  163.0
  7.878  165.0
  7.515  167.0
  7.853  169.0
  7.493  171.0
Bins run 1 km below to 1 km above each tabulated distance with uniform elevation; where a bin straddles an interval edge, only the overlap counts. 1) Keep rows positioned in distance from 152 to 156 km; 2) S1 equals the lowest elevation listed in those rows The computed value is 7.879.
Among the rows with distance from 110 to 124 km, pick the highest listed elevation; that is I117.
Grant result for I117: 8.273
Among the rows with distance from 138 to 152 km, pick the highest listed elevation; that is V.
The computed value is 8.545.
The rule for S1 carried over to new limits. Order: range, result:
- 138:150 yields 7.449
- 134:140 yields 7.187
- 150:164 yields 7.695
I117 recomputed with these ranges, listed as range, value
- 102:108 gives 8.194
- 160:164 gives 8.755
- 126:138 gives 8.553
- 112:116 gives 7.867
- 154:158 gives 8.035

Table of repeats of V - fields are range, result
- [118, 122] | 8.25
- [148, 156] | 8.506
